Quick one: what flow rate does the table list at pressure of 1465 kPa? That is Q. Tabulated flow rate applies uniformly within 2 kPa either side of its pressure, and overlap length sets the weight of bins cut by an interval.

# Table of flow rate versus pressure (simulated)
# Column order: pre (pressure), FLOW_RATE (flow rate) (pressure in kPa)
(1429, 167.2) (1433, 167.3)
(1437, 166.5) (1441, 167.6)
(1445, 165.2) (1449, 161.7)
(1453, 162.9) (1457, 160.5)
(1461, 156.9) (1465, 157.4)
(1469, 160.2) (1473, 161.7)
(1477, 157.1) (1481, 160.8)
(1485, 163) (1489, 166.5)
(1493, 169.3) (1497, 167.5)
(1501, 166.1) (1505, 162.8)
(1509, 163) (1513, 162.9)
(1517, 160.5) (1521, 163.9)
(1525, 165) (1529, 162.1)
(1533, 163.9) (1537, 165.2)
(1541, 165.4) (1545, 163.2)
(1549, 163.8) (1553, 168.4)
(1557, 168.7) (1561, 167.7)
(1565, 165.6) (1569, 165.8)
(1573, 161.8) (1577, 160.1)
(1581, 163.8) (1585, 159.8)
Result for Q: 157.4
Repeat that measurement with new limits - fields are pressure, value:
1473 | 161.7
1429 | 167.2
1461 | 156.9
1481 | 160.8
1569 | 165.8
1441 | 167.6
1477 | 157.1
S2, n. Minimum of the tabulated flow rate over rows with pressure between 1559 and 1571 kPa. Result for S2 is 165.6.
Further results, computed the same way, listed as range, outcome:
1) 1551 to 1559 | 168.4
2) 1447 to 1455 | 161.7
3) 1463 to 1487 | 157.1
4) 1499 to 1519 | 160.5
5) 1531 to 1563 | 163.2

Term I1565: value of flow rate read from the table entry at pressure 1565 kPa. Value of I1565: 165.6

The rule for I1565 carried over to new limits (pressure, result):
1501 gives 166.1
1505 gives 162.8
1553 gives 168.4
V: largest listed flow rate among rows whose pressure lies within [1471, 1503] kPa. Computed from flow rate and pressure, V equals 169.3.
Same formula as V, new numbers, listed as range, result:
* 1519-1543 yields 165.4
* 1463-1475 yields 161.7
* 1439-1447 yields 167.6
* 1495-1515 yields 167.5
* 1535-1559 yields 168.7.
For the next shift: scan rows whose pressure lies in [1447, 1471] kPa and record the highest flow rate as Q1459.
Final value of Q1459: 162.9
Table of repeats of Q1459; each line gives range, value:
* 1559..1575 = 167.7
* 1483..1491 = 166.5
